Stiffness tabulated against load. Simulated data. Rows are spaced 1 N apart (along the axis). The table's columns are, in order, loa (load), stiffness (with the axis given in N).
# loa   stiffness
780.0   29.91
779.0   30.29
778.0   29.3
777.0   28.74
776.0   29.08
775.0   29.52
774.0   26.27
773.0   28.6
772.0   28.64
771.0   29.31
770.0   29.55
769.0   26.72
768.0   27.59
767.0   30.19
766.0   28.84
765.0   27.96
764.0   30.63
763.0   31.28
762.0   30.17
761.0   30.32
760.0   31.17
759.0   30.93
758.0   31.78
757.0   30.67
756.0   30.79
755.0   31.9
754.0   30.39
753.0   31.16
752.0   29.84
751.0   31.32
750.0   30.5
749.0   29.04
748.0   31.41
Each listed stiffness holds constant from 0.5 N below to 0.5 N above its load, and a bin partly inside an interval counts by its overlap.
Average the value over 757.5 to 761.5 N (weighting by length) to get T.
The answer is 31.1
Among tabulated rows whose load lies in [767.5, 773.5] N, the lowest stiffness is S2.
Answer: 26.72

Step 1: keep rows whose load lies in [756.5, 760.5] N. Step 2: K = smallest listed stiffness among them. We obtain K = 30.67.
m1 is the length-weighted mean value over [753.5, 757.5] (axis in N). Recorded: 30.9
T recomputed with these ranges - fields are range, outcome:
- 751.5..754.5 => 30.5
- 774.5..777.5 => 29.1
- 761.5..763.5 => 30.7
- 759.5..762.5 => 30.6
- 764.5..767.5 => 29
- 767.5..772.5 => 28.4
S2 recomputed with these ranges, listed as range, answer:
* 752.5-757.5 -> 30.39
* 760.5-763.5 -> 30.17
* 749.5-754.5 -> 29.84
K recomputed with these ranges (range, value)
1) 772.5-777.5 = 26.27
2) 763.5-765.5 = 27.96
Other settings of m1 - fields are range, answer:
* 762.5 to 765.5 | 30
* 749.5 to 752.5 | 30.6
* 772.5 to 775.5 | 28.1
